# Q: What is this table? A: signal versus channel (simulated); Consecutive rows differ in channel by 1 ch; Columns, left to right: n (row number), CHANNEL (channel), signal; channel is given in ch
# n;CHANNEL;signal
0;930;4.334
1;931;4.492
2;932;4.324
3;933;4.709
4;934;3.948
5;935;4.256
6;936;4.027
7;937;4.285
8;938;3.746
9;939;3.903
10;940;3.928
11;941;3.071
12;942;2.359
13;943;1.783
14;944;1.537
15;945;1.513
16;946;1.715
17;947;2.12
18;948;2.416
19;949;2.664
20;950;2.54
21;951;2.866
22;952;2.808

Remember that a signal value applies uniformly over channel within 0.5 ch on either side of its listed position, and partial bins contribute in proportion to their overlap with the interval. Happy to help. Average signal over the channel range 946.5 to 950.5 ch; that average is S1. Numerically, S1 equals 2.43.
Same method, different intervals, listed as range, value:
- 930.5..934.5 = 4.37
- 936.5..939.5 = 3.98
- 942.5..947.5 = 1.73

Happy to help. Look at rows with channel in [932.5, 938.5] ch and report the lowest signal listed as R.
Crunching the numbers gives 3.746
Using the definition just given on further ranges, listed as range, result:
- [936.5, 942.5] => 2.359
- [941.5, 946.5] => 1.513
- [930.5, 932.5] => 4.324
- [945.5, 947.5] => 1.715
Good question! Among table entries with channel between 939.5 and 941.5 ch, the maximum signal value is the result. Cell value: 3.928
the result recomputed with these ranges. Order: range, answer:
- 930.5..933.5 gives 4.709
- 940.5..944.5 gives 3.071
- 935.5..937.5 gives 4.285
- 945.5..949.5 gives 2.664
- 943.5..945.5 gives 1.537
